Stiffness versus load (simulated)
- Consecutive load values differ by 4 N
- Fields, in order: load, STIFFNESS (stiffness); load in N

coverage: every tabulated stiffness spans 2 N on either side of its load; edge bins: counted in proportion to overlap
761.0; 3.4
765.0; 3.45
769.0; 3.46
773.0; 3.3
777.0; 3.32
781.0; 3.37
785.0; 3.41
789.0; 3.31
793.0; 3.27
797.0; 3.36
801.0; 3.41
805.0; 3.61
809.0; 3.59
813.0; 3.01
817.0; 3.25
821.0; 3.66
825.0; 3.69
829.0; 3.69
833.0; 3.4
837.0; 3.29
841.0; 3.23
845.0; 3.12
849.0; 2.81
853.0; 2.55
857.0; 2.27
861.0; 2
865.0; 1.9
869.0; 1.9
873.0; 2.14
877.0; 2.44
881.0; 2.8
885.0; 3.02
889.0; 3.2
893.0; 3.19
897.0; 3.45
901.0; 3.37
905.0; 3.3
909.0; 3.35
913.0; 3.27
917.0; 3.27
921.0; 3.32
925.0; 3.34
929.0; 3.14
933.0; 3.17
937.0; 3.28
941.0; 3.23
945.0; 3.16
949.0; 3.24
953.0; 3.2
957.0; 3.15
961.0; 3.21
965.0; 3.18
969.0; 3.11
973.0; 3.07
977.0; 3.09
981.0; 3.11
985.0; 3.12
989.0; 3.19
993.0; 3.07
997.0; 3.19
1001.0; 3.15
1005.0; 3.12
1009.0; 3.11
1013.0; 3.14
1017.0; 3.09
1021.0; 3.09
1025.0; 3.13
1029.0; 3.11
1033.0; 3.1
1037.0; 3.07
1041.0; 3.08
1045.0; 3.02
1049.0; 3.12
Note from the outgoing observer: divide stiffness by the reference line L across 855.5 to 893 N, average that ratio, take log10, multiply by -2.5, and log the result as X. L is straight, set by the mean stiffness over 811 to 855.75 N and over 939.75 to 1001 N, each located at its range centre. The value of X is 0.291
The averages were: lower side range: 3.23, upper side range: 3.15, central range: 2.45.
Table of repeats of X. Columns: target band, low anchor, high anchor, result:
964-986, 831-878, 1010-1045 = -0.060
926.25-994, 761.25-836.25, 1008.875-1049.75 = 0.010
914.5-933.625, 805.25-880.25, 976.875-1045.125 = -0.087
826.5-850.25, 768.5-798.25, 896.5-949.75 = 0.012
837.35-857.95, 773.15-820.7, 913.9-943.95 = 0.161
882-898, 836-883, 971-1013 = -0.192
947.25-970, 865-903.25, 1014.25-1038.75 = -0.082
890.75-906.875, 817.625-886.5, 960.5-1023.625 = -0.139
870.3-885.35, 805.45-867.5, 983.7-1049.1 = 0.208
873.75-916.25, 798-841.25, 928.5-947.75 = 0.059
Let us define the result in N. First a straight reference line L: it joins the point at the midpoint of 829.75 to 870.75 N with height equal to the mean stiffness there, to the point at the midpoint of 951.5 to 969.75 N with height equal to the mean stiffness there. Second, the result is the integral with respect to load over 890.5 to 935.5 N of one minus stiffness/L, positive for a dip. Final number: -4.97 N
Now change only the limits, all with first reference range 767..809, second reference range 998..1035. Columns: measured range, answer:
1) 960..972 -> 0.1 N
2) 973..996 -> 0.3 N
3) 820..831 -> -1.1 N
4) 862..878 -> 6.0 N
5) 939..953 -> 0.0 N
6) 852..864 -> 4.0 N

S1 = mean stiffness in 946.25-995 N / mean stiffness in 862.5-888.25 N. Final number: 1.31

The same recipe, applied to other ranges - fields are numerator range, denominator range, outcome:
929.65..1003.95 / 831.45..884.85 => 1.21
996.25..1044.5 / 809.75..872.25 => 1.07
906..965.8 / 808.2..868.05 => 1.08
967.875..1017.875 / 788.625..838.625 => 0.91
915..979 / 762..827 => 0.94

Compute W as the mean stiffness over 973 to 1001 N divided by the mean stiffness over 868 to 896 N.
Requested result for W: 1.1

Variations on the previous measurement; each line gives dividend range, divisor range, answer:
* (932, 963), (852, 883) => 1.43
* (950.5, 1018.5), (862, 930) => 1.06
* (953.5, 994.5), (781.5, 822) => 0.93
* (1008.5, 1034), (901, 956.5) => 0.96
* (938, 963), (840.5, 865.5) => 1.25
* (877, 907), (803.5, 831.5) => 0.90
